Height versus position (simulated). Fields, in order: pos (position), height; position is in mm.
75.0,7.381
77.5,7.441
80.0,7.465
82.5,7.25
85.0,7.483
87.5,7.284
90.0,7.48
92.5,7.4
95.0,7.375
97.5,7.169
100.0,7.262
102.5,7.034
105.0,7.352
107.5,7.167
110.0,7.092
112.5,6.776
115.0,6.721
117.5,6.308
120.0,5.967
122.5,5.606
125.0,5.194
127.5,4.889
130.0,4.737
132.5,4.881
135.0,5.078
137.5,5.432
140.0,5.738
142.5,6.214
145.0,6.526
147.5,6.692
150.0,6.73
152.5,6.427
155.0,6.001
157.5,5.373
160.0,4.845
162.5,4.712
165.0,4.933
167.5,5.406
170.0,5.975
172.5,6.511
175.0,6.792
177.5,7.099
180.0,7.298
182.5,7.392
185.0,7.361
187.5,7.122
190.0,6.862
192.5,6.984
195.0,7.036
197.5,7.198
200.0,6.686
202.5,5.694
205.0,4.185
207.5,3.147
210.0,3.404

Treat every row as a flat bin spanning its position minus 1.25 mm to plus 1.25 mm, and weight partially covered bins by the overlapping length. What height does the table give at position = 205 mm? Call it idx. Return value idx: 4.185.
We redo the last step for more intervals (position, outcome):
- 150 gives 6.73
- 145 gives 6.526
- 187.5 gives 7.122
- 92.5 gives 7.4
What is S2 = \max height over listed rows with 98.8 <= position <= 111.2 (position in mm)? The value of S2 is 7.352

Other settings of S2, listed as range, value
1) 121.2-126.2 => 5.606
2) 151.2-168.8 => 6.427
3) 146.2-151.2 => 6.73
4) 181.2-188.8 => 7.392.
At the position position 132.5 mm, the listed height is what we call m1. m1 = 4.881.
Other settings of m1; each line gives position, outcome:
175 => 6.792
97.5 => 7.169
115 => 6.721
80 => 7.465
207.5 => 3.147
